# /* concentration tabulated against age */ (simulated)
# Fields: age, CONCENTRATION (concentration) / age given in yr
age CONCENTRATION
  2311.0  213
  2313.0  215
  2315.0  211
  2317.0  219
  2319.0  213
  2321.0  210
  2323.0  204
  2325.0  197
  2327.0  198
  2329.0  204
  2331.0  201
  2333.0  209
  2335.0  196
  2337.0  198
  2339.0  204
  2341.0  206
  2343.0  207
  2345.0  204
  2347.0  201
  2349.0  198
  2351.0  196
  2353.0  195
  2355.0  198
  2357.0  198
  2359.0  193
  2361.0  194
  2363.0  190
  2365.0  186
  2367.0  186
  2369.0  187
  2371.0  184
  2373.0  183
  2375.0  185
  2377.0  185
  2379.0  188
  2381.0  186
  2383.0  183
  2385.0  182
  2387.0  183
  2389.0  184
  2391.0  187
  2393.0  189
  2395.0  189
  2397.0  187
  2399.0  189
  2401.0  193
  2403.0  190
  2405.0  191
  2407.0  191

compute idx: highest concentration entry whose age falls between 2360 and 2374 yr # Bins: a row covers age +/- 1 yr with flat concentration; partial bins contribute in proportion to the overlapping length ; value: 194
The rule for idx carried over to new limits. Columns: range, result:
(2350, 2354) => 196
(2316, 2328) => 219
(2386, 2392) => 187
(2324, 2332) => 204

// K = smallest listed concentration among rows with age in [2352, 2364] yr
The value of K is 190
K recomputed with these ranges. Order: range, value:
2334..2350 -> 196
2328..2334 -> 201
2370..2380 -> 183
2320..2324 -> 204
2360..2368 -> 186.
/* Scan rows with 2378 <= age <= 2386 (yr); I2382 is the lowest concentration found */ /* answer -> 182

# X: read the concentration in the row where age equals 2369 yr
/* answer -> 187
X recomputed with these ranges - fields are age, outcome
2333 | 209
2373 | 183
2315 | 211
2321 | 210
